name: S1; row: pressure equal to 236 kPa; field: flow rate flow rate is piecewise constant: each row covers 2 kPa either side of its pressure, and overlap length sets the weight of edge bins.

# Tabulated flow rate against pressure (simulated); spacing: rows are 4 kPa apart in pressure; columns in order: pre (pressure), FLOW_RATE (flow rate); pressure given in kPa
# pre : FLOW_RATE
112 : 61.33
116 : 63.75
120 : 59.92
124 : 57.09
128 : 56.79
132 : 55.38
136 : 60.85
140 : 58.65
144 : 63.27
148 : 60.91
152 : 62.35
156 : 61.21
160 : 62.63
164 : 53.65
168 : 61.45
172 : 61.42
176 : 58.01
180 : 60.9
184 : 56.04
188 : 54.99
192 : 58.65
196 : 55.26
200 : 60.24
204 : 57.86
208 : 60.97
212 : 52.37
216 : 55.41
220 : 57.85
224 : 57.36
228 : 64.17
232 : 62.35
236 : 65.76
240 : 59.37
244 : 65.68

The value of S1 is 65.76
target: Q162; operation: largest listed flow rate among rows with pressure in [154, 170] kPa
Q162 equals 62.63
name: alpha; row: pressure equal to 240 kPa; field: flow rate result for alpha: 59.37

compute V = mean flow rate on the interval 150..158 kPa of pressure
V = 61.8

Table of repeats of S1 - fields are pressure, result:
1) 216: 55.41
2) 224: 57.36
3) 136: 60.85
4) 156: 61.21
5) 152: 62.35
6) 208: 60.97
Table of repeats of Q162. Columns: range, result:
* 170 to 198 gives 61.42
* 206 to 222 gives 60.97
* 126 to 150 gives 63.27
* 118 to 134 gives 59.92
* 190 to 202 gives 60.24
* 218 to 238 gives 65.76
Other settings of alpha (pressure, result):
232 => 62.35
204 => 57.86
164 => 53.65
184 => 56.04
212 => 52.37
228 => 64.17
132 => 55.38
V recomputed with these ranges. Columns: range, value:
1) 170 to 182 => 60.1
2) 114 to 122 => 61.8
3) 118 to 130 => 57.9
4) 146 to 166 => 60.1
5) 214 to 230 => 58.7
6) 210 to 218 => 53.9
